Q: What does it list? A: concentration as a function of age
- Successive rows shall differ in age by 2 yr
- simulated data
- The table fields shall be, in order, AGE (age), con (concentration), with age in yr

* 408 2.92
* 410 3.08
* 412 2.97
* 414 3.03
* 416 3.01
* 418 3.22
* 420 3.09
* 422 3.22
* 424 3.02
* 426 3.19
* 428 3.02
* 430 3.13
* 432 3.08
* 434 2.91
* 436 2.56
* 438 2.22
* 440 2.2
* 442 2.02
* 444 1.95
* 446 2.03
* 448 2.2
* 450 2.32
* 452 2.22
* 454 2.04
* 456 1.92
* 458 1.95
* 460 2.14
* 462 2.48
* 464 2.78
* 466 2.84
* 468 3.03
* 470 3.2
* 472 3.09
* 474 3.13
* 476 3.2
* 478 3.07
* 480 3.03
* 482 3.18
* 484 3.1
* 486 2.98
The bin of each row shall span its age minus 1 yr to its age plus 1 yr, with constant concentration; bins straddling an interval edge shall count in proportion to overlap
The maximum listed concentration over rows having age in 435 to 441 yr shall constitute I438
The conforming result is 2.56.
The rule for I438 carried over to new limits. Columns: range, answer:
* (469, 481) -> 3.2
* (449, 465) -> 2.78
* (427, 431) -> 3.13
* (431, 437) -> 3.08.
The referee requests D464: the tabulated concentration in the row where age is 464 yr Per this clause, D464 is 2.78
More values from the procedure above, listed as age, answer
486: 2.98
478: 3.07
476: 3.2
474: 3.13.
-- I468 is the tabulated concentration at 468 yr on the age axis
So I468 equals 3.03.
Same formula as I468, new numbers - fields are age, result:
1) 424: 3.02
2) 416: 3.01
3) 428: 3.02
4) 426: 3.19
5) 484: 3.1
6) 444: 1.95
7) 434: 2.91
